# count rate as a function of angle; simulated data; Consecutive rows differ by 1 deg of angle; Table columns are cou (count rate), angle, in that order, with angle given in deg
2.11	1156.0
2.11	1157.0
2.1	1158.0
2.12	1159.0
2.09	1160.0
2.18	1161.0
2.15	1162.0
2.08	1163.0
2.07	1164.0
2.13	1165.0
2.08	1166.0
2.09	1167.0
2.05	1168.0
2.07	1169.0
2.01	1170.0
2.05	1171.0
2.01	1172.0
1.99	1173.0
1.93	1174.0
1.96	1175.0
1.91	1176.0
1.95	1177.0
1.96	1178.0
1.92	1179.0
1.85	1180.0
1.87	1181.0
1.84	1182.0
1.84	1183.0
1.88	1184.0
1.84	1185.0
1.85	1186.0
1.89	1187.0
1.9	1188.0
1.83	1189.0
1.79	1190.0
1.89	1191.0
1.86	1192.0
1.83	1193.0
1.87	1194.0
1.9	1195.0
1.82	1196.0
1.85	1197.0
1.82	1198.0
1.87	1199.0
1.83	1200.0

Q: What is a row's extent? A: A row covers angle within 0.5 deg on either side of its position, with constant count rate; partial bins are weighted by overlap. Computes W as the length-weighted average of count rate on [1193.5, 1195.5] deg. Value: 1.89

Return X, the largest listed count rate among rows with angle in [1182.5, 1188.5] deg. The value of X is 1.9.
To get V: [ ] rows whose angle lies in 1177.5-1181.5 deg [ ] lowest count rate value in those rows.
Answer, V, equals 1.85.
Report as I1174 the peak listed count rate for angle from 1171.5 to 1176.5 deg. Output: 2.01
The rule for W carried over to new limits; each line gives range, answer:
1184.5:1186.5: 1.85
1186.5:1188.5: 1.9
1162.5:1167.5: 2.09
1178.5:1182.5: 1.87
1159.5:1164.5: 2.11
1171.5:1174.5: 1.98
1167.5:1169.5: 2.06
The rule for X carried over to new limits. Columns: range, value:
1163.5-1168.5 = 2.13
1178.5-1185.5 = 1.92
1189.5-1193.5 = 1.89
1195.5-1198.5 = 1.85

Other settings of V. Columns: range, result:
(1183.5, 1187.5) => 1.84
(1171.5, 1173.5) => 1.99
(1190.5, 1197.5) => 1.82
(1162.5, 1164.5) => 2.07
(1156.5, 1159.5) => 2.1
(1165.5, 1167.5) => 2.08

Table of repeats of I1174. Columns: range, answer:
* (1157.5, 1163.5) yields 2.18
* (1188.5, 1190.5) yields 1.83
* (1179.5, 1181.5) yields 1.87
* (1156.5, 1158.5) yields 2.11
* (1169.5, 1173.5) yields 2.05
